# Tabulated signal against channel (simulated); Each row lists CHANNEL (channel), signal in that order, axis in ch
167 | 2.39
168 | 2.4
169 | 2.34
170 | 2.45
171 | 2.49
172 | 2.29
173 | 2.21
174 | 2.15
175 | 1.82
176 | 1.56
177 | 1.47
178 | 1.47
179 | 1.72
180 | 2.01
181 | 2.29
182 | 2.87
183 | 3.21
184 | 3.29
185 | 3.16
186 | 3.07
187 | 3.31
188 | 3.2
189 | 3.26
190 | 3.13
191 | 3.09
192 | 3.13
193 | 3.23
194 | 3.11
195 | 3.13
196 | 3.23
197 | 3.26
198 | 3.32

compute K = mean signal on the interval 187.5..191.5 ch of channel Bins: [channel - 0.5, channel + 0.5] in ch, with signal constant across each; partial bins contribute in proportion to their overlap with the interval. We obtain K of 3.17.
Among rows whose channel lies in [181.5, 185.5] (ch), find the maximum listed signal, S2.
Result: 3.29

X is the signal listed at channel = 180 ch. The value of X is 2.01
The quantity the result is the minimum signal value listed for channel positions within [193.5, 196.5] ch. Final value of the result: 3.11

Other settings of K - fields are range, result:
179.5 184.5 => 2.73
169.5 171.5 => 2.47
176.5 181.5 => 1.79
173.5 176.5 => 1.84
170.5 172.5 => 2.39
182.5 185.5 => 3.22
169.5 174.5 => 2.32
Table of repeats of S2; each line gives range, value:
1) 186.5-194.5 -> 3.31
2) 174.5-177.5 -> 1.82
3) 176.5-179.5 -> 1.72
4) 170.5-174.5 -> 2.49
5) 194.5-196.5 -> 3.23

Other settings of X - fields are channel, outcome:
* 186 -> 3.07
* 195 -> 3.13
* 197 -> 3.26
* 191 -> 3.09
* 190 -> 3.13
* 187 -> 3.31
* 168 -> 2.4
